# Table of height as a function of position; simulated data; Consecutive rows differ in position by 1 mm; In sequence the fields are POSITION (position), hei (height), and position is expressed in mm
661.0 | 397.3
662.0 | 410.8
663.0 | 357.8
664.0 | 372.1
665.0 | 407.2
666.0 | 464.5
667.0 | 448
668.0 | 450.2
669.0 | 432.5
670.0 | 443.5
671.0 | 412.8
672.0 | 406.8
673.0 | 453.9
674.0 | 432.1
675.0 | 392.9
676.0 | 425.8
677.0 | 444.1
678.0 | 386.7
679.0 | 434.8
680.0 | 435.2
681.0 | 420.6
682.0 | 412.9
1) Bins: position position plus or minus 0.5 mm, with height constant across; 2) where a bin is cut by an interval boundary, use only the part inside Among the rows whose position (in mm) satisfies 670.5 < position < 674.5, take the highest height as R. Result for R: 453.9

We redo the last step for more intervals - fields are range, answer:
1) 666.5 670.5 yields 450.2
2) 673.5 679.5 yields 444.1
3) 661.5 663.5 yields 410.8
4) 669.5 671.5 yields 443.5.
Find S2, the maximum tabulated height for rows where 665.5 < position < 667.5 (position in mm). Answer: 464.5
